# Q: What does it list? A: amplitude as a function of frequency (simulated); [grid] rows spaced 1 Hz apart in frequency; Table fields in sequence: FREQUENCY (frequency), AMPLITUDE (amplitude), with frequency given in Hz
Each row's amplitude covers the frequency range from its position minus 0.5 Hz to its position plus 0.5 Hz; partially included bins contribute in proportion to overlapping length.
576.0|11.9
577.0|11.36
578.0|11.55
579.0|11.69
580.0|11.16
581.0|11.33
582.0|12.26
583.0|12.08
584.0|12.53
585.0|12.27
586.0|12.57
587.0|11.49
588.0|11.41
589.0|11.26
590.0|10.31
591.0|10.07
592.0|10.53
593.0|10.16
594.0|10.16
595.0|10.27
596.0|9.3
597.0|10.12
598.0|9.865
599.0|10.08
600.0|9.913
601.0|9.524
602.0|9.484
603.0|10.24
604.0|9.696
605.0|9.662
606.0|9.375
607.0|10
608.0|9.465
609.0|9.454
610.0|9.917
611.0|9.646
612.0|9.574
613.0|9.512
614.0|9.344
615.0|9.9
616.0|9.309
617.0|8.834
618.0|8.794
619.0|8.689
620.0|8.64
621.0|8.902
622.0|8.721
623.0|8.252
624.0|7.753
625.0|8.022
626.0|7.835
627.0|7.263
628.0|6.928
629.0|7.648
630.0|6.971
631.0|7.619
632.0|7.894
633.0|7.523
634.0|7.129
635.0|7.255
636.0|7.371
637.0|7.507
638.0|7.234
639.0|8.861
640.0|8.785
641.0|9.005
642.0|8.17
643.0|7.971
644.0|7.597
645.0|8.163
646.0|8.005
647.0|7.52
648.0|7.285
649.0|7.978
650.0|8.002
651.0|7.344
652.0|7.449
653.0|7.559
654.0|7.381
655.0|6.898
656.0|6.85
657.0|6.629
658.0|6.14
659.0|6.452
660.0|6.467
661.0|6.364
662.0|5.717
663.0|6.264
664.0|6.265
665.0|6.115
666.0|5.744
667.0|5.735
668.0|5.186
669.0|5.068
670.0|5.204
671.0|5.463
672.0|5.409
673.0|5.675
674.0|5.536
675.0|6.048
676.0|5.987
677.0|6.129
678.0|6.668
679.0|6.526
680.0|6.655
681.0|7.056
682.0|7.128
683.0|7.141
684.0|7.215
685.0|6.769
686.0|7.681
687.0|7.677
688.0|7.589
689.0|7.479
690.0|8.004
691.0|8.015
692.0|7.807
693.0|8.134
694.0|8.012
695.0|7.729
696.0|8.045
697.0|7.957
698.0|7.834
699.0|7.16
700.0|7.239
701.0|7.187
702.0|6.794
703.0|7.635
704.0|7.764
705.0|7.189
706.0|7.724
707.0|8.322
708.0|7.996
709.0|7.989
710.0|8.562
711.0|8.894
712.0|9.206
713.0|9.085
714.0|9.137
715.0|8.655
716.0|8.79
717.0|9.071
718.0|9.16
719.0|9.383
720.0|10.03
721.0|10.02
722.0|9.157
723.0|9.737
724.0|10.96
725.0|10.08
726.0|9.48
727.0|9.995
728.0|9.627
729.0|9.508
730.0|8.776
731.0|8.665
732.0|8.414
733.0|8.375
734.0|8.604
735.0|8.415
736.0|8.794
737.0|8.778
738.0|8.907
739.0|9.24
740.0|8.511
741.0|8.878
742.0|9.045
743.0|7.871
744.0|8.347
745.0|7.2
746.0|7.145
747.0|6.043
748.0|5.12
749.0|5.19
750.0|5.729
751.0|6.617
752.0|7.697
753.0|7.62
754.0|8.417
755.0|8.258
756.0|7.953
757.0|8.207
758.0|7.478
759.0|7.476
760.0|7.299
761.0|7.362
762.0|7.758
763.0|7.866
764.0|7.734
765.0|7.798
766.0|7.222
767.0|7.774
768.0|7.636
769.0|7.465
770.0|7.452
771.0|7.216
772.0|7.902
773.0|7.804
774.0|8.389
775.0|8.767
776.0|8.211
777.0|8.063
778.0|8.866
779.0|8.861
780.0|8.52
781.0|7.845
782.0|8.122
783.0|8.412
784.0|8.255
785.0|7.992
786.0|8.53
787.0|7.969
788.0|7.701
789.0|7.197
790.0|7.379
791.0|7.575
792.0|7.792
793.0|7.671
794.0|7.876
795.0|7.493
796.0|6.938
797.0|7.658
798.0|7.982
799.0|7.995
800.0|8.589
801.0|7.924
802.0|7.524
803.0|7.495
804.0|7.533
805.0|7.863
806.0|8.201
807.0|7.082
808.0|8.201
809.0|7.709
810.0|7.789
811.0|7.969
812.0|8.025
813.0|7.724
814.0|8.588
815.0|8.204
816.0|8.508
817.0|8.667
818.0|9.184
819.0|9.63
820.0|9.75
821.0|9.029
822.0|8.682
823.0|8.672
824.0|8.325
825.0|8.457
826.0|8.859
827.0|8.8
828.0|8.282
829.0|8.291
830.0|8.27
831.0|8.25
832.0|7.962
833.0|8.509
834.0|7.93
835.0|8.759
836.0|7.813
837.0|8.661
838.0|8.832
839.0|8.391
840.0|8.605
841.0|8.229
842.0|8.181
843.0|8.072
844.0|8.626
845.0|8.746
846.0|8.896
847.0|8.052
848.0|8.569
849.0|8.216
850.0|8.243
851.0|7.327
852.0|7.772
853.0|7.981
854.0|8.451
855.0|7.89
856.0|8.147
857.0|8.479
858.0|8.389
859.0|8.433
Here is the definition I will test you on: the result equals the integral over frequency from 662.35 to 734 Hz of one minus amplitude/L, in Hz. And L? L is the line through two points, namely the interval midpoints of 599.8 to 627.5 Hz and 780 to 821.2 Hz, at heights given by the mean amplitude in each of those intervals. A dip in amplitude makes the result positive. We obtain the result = 7.33 Hz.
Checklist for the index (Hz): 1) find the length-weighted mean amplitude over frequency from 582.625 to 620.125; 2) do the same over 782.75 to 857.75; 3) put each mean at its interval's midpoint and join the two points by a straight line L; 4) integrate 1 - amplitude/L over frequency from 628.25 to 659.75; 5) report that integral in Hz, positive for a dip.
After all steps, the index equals 7.08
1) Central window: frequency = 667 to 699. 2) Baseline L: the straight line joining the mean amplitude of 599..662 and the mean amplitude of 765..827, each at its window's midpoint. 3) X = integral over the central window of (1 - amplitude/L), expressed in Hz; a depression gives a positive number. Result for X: 5.2 Hz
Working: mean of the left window 8.22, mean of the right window 8.08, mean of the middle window 6.85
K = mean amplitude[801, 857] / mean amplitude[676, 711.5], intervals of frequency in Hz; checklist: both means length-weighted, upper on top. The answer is 1.10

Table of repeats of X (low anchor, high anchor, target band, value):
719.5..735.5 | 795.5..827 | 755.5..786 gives 2.91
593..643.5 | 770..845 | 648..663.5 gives 3.16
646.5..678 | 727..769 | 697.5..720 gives -3.23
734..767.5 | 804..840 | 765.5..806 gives 0.74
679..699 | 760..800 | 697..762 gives -4.96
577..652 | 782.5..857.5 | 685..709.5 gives 3.14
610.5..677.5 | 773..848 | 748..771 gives 1.63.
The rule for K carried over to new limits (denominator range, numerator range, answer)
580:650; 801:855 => 0.90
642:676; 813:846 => 1.29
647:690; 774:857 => 1.24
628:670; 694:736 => 1.21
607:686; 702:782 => 1.11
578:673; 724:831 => 0.95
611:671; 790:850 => 1.09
